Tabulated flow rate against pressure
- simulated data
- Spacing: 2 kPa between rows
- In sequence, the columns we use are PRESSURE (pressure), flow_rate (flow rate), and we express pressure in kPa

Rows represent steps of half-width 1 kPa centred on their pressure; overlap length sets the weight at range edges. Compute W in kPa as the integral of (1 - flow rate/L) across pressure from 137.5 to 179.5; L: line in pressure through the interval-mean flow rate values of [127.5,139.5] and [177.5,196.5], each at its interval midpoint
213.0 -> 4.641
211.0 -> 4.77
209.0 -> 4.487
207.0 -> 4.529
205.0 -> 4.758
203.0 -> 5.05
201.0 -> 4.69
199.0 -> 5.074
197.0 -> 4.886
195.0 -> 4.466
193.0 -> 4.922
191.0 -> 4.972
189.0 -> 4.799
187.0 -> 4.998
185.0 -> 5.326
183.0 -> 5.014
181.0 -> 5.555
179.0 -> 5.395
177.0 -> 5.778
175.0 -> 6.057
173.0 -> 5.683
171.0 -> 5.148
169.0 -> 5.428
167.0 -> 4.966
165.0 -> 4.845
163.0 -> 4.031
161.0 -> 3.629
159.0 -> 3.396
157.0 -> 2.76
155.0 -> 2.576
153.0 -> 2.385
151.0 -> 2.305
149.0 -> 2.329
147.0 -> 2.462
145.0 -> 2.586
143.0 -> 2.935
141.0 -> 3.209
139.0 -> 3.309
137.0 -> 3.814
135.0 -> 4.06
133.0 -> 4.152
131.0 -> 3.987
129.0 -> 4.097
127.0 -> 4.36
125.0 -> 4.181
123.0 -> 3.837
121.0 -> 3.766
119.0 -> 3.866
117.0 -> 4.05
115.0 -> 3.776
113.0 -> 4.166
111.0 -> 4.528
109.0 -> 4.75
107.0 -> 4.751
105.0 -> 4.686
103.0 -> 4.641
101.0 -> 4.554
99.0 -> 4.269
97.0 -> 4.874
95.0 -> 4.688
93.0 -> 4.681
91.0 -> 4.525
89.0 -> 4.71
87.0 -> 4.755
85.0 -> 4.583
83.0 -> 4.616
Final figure 6.29 kPa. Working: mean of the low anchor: 3.95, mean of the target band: 3.85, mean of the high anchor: 5.06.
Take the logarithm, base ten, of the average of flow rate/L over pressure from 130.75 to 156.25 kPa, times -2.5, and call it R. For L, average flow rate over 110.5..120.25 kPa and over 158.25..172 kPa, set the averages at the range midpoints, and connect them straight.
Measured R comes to 0.369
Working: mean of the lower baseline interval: 4.05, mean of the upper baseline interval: 4.51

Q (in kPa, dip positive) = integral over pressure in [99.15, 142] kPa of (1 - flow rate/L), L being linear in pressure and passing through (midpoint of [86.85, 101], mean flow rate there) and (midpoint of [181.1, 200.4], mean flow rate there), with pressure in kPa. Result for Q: 5.40 kPa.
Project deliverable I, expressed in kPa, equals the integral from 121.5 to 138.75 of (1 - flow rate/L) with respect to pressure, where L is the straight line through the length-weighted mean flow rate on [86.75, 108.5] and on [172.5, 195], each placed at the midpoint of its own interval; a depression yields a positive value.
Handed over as 3.05 kPa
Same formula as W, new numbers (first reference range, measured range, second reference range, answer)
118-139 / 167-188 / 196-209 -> -4.1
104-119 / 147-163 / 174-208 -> 6.5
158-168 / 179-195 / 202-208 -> -1.9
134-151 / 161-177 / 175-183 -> -0.7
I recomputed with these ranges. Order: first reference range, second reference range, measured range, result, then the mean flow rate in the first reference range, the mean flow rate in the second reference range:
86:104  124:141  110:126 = 0.7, 4.63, 3.95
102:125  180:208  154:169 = 2.6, 4.25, 4.93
